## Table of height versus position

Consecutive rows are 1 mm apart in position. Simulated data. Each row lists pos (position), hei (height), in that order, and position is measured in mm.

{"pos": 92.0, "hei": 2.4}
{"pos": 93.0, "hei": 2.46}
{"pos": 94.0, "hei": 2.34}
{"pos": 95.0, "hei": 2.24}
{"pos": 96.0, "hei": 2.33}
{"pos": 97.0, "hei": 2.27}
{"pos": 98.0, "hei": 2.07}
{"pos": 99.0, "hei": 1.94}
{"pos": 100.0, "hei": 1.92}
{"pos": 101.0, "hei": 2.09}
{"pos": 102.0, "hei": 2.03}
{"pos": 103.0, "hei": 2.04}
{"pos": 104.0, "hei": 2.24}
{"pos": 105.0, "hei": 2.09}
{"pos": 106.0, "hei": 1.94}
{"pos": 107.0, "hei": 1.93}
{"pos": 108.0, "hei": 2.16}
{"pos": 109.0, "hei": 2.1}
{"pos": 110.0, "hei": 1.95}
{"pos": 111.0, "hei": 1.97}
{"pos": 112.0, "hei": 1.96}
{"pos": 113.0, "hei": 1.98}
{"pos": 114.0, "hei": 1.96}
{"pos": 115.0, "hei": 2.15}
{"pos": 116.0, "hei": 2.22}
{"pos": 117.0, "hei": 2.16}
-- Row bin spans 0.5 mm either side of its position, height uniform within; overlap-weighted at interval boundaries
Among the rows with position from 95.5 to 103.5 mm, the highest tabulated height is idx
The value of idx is 2.33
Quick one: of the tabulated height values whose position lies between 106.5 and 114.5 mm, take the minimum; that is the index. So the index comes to 1.93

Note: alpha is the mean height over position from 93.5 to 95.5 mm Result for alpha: 2.29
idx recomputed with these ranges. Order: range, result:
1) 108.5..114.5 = 2.1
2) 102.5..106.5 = 2.24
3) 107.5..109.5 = 2.16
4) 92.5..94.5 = 2.46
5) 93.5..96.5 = 2.34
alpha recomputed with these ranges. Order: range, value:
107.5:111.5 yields 2.04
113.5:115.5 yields 2.05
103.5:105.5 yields 2.17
